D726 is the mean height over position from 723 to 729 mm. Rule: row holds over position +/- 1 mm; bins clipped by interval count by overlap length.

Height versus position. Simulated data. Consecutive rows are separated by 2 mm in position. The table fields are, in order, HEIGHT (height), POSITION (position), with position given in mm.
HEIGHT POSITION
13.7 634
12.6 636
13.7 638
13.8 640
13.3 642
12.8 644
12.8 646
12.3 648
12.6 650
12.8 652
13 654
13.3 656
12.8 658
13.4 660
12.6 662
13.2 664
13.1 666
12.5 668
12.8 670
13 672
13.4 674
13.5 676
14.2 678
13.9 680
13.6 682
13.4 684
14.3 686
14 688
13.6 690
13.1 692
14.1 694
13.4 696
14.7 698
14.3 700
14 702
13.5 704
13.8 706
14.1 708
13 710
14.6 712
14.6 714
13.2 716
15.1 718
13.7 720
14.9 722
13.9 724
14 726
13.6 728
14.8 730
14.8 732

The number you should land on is 13.8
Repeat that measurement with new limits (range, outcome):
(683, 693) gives 13.7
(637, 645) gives 13.4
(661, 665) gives 12.9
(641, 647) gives 13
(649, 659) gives 12.9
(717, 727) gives 14.3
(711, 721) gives 14.2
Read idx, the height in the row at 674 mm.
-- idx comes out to 13.4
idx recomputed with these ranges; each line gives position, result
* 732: 14.8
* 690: 13.6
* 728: 13.6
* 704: 13.5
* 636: 12.6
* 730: 14.8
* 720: 13.7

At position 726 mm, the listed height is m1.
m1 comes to 14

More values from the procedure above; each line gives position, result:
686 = 14.3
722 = 14.9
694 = 14.1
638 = 13.7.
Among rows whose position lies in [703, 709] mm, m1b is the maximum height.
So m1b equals 14.1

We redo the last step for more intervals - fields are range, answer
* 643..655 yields 13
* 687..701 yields 14.7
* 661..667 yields 13.2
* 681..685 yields 13.6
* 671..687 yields 14.3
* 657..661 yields 13.4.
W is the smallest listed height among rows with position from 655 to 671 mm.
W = 12.5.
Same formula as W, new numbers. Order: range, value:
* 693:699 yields 13.4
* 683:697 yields 13.1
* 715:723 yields 13.2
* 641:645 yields 12.8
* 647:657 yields 12.3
